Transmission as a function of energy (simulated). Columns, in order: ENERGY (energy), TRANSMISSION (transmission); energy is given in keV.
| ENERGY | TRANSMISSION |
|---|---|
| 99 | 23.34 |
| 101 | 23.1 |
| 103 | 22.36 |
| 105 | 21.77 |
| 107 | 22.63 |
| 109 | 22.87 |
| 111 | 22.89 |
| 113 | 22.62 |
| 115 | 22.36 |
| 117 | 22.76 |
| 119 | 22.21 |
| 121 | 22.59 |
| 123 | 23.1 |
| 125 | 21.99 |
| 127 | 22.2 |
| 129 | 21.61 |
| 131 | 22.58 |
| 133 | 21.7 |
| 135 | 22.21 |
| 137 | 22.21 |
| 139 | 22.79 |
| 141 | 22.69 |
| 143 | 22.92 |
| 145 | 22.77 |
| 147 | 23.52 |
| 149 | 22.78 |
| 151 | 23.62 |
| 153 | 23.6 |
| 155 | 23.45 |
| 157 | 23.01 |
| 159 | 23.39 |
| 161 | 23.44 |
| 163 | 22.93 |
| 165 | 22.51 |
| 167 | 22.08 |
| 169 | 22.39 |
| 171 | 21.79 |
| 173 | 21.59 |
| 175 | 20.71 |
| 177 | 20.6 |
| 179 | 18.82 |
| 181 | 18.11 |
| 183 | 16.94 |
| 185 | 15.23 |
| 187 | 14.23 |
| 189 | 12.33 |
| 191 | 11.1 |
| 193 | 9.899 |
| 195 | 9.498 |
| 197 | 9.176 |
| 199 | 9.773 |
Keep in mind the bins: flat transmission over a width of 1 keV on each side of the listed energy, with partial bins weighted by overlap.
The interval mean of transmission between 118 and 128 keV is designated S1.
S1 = 22.4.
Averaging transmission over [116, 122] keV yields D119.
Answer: 22.5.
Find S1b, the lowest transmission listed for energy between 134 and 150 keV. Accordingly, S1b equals 22.21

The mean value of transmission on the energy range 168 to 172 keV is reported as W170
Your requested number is 22.1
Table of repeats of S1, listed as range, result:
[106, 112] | 22.8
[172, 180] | 20.4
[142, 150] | 23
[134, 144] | 22.6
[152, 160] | 23.4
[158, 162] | 23.4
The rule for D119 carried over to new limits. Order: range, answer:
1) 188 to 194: 11.1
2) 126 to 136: 22.1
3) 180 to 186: 16.8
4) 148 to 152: 23.2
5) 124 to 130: 21.9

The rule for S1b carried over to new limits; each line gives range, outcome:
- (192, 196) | 9.498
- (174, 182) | 18.11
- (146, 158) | 22.78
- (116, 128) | 21.99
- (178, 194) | 9.899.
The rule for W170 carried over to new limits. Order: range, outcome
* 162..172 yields 22.3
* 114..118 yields 22.6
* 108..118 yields 22.7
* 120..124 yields 22.8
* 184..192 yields 13.2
